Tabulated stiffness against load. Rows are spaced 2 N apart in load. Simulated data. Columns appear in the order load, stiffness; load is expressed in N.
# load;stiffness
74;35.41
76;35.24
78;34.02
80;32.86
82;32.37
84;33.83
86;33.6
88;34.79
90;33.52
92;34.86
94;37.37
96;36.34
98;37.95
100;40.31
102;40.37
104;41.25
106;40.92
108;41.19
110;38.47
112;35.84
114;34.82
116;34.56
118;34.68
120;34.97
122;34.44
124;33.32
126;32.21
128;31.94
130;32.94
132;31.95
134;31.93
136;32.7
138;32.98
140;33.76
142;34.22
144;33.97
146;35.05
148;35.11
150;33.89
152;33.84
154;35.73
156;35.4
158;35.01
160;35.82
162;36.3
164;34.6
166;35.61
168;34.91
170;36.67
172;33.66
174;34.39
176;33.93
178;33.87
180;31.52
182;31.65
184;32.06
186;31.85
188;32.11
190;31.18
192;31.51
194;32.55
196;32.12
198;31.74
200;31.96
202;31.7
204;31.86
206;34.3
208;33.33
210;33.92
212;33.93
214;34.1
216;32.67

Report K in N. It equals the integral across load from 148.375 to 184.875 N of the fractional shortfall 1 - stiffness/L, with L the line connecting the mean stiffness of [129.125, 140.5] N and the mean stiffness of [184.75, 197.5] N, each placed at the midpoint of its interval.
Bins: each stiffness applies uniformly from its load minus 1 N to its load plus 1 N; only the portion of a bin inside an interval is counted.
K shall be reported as -2.5 N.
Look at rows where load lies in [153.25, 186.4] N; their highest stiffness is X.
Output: 36.67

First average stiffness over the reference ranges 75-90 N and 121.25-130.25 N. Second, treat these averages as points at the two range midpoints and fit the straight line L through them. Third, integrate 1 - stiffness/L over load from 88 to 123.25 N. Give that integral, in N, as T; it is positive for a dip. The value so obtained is -3.95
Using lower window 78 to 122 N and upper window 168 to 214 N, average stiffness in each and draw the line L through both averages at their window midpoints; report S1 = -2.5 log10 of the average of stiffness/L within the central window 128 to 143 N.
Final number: 0.07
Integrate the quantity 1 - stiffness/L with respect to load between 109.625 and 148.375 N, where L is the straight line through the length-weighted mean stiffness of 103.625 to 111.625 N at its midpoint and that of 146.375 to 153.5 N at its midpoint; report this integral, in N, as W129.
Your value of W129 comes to 3.41 N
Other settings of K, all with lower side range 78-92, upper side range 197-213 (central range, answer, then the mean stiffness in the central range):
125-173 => -1.40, 34.2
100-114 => -2.46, 39.4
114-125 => -0.34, 34.4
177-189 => 0.29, 32.2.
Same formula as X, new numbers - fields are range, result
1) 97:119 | 41.25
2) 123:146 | 35.05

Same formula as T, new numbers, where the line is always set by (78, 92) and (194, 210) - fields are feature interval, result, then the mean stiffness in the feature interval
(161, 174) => -0.9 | 35.2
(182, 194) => 0.3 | 31.8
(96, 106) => -1.9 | 39.7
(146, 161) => -0.9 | 35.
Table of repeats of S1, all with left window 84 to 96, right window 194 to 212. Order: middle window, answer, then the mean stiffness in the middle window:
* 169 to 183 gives -0.015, 33.7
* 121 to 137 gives 0.047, 32.7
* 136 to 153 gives -0.007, 34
